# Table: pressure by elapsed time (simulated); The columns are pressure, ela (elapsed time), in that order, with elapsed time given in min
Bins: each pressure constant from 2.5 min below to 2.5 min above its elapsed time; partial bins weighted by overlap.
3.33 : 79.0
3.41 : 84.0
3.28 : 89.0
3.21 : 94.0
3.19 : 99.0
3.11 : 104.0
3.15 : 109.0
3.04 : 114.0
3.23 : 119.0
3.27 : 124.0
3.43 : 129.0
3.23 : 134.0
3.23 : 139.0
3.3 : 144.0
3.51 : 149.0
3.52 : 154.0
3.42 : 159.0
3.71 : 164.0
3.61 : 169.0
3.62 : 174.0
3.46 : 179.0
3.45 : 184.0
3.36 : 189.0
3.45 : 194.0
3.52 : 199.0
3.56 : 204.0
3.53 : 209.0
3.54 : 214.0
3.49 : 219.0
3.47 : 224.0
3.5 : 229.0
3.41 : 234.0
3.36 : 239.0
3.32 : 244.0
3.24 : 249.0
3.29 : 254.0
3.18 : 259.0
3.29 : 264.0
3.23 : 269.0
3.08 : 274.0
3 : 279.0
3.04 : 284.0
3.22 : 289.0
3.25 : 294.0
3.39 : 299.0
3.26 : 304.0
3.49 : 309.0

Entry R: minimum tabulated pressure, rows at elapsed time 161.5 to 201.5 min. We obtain 3.36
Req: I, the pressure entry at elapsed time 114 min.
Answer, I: 3.04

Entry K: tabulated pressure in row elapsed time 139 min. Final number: 3.23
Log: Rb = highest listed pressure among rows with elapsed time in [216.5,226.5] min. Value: 3.49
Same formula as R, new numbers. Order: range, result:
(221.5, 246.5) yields 3.32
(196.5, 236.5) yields 3.41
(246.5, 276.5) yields 3.08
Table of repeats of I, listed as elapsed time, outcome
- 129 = 3.43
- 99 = 3.19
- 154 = 3.52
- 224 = 3.47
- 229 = 3.5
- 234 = 3.41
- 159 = 3.42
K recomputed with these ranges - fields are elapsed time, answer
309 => 3.49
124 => 3.27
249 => 3.24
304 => 3.26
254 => 3.29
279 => 3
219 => 3.49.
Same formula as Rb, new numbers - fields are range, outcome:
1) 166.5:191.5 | 3.62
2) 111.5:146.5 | 3.43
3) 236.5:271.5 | 3.36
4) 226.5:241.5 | 3.5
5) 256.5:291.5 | 3.29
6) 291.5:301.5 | 3.39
